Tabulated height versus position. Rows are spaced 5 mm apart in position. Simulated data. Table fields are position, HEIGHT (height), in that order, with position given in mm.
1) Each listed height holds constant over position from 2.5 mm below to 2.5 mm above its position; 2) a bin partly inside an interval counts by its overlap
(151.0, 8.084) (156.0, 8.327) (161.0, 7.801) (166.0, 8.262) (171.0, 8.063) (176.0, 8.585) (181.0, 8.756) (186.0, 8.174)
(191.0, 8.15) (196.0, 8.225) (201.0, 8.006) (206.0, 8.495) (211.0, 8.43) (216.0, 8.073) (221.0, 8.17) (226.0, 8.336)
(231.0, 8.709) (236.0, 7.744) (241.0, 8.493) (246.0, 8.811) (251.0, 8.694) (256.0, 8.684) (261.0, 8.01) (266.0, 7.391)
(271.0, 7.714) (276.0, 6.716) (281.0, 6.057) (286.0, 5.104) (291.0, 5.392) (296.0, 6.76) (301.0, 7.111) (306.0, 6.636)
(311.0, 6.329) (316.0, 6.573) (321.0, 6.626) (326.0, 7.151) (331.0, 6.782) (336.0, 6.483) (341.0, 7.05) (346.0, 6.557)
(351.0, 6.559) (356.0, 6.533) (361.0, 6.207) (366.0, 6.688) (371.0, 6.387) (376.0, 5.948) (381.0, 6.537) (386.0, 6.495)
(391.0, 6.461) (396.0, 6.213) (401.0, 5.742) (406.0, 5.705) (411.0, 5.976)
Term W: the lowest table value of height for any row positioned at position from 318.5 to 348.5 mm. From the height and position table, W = 6.483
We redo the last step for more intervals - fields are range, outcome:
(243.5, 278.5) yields 6.716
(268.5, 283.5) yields 6.057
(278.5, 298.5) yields 5.104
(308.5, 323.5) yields 6.329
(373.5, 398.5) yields 5.948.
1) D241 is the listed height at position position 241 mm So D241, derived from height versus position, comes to 8.493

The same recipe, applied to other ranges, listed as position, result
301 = 7.111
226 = 8.336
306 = 6.636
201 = 8.006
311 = 6.329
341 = 7.05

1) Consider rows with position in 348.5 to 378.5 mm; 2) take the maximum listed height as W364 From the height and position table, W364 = 6.688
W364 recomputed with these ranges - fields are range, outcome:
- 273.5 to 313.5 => 7.111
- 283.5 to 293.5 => 5.392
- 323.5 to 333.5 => 7.151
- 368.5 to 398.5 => 6.537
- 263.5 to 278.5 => 7.714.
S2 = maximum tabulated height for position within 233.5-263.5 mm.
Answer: 8.811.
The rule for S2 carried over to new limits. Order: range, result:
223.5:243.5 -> 8.709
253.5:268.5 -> 8.684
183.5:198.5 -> 8.225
